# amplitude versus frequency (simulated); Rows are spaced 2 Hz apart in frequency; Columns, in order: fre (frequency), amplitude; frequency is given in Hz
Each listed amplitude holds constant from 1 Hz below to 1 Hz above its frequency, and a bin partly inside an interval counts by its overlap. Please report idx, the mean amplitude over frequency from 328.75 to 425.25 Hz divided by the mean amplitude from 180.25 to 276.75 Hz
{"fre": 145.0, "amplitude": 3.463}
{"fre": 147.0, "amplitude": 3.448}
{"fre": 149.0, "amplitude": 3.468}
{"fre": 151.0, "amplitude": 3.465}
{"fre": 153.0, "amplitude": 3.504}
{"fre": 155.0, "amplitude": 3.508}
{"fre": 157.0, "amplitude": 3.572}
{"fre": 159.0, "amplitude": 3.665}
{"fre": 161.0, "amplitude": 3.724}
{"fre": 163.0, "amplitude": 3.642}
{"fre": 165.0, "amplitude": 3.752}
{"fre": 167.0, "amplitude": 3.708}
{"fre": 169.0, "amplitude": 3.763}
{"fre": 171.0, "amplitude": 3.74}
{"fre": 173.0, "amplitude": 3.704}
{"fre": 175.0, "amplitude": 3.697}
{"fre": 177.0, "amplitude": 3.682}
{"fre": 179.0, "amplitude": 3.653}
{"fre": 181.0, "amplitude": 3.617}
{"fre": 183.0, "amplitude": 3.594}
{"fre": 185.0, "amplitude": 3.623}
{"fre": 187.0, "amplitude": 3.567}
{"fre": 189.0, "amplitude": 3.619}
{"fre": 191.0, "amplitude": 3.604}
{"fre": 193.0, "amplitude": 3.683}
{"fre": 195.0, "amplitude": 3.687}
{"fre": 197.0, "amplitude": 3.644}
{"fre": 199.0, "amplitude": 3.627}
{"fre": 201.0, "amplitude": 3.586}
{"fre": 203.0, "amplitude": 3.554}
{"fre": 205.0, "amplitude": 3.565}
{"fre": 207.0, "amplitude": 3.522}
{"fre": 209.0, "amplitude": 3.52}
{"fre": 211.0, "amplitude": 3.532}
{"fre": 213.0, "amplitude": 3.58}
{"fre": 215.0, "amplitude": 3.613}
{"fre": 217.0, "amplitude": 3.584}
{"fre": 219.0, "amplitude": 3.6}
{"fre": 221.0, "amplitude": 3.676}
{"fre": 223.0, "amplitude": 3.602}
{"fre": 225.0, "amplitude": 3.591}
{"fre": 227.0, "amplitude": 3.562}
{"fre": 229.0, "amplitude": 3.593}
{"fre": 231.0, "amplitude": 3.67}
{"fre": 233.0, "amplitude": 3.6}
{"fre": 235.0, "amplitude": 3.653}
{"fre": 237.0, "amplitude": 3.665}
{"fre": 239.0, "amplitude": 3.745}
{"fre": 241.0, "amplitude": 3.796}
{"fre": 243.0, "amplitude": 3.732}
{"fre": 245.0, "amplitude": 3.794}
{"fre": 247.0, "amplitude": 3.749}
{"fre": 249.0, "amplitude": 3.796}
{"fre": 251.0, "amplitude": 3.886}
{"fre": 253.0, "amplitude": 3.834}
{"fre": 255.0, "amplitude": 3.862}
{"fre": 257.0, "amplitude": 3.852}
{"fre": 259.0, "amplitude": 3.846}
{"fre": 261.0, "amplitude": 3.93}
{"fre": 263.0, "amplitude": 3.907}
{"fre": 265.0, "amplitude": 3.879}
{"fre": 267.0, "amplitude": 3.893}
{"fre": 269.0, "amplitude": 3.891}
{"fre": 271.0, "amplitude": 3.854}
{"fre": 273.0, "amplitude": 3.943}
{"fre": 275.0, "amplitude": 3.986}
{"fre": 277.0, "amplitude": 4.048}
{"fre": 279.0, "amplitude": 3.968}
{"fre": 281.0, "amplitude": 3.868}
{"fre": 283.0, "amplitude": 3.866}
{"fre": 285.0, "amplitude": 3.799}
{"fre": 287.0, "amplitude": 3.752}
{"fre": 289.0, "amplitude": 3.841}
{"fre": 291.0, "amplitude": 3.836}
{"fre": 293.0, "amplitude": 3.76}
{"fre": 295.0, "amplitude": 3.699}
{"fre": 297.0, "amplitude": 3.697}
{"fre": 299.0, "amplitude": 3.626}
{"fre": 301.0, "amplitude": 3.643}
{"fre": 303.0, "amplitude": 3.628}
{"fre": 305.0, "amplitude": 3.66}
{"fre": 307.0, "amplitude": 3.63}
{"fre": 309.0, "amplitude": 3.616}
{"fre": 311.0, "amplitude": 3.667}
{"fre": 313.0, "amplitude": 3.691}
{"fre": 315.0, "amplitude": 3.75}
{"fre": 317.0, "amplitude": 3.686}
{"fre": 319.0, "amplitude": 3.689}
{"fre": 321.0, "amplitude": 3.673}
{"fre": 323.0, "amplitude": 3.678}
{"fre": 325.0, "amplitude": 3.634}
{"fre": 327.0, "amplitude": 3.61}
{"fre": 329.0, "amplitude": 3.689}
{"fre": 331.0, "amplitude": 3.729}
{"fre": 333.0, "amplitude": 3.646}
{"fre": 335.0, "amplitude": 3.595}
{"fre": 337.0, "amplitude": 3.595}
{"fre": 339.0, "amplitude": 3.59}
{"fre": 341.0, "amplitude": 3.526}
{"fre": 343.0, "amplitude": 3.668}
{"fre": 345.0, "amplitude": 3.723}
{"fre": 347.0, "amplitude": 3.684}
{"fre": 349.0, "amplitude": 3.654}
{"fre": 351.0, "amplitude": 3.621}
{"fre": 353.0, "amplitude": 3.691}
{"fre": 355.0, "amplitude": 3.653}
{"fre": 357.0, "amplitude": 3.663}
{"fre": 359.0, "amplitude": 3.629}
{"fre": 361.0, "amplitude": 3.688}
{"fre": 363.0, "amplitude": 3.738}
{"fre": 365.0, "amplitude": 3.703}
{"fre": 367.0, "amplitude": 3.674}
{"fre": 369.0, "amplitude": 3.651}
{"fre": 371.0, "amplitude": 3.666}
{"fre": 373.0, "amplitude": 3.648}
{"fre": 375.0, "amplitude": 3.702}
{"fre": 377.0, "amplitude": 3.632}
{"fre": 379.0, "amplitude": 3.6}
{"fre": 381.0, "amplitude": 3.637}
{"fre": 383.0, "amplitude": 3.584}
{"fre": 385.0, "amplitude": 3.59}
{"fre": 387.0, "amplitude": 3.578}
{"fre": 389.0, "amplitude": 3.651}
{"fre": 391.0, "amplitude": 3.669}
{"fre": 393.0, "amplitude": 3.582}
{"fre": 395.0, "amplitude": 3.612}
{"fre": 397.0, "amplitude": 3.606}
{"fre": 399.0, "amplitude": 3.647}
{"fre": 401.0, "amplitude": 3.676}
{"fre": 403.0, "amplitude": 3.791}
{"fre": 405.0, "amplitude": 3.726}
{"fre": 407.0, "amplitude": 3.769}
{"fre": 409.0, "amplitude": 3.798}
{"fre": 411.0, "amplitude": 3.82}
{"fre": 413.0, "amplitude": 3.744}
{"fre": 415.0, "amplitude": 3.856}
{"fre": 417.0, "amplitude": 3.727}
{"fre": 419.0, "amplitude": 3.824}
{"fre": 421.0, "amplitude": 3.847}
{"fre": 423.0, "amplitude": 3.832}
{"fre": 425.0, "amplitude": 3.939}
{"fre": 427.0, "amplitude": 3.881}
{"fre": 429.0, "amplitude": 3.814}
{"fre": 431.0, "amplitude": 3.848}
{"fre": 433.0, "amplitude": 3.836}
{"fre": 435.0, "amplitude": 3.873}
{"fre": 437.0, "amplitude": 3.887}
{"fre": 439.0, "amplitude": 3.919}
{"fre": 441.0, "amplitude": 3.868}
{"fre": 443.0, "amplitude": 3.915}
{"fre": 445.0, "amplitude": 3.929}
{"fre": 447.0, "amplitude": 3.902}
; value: 1.0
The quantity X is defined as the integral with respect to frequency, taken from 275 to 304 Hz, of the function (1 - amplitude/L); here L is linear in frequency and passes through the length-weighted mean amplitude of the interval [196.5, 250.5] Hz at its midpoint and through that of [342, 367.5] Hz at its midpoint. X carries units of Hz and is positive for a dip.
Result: -1.09 Hz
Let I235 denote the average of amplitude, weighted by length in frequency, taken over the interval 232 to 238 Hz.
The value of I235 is 3.64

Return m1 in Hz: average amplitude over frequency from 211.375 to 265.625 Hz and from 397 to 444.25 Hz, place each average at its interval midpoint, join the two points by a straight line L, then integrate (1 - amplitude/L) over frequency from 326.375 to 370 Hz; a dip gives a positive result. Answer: 1.4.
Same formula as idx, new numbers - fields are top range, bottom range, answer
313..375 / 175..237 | 1.01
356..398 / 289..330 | 0.99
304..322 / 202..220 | 1.03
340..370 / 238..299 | 0.95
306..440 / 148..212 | 1.02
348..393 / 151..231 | 1.01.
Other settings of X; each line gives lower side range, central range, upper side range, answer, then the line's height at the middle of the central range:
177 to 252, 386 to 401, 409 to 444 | 0.8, 3.82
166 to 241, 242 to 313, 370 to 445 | -2.6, 3.67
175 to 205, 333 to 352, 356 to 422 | 0.2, 3.67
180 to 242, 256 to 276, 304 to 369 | -1.4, 3.64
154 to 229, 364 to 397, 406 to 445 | 1.4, 3.8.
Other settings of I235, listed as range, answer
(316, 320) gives 3.69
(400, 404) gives 3.73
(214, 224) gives 3.61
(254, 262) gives 3.87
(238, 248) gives 3.76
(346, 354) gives 3.66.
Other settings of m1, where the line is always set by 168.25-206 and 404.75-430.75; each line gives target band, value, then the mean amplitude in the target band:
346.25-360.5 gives 0.4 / 3.66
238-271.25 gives -1.3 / 3.84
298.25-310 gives 0.3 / 3.63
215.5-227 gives 0.2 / 3.61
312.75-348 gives 0.9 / 3.66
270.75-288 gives -0.9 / 3.9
